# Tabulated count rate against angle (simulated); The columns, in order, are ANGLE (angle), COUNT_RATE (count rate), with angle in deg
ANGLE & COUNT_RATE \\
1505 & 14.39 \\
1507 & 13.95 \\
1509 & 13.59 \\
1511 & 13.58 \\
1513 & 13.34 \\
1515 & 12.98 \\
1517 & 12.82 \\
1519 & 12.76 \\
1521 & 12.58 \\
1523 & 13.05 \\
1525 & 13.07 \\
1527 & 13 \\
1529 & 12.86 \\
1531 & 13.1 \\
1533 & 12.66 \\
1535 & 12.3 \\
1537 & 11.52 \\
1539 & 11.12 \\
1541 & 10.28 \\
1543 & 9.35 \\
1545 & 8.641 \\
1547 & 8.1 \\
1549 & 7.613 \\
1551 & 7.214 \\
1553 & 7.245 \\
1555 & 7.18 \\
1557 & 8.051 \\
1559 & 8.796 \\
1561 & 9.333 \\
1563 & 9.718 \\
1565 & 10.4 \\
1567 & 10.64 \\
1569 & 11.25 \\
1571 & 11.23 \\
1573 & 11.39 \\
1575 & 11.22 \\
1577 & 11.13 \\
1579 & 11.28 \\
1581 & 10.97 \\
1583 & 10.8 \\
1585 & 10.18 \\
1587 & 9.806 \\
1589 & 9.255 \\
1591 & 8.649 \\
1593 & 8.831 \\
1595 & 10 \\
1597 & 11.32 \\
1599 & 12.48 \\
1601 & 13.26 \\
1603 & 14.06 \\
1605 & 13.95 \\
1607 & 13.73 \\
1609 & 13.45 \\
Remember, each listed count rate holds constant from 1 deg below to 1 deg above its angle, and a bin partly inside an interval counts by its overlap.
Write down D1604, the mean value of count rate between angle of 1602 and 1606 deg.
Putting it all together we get 14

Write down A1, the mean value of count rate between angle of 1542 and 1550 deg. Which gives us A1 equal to 8.43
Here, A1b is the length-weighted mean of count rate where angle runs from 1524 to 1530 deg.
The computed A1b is 13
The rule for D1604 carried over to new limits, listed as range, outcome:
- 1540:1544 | 9.81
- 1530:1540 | 12.1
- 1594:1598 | 10.7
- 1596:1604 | 12.8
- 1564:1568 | 10.5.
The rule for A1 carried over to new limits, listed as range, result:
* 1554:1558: 7.62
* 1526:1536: 12.8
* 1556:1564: 8.97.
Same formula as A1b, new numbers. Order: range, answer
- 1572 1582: 11.2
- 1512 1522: 12.9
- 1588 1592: 8.95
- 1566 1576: 11.1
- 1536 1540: 11.3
